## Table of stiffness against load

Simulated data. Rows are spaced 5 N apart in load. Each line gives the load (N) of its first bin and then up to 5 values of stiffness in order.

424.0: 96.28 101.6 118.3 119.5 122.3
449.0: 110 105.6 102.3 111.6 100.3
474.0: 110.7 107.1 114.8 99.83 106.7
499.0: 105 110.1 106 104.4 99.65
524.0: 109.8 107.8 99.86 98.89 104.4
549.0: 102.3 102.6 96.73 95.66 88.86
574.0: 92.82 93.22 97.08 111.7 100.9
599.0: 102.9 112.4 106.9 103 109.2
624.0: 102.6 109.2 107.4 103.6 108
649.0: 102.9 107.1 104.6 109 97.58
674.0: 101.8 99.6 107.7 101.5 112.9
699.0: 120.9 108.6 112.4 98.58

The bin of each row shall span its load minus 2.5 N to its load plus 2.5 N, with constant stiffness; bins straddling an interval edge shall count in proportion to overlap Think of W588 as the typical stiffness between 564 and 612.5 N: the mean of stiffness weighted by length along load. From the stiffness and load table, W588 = 101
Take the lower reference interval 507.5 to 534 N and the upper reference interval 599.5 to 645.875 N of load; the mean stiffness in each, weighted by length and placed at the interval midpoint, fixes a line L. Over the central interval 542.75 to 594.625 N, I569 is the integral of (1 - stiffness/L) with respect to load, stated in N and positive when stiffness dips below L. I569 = 3.6 N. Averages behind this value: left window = 105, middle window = 98.5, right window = 107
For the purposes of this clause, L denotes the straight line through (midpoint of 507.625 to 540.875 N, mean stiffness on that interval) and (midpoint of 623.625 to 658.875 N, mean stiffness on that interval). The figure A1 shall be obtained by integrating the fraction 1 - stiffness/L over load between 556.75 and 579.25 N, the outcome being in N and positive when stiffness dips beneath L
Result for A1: 2.4 N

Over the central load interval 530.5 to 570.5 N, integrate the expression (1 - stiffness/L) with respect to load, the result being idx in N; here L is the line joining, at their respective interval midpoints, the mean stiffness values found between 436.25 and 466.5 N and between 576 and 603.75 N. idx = 2.2 N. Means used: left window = 112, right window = 102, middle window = 99.1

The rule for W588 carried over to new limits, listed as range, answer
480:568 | 104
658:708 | 107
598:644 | 107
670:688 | 102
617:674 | 105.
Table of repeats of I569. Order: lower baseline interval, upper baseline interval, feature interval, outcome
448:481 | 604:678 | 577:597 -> 0.9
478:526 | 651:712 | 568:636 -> 2.3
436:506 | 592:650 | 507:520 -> 0.5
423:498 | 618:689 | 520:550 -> 1.0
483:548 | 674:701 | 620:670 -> 0.7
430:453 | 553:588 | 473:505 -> 0.2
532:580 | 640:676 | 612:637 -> -1.0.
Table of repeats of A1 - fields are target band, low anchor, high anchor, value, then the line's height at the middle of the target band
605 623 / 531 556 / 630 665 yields -0.32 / 105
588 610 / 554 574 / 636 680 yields -1.90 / 98.2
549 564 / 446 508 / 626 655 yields 1.02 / 107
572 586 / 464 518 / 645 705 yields 1.58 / 106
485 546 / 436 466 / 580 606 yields 2.15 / 108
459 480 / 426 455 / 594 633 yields 0.94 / 112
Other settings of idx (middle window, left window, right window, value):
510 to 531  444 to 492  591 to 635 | 0.3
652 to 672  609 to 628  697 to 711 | 1.0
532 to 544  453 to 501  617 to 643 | 0.7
